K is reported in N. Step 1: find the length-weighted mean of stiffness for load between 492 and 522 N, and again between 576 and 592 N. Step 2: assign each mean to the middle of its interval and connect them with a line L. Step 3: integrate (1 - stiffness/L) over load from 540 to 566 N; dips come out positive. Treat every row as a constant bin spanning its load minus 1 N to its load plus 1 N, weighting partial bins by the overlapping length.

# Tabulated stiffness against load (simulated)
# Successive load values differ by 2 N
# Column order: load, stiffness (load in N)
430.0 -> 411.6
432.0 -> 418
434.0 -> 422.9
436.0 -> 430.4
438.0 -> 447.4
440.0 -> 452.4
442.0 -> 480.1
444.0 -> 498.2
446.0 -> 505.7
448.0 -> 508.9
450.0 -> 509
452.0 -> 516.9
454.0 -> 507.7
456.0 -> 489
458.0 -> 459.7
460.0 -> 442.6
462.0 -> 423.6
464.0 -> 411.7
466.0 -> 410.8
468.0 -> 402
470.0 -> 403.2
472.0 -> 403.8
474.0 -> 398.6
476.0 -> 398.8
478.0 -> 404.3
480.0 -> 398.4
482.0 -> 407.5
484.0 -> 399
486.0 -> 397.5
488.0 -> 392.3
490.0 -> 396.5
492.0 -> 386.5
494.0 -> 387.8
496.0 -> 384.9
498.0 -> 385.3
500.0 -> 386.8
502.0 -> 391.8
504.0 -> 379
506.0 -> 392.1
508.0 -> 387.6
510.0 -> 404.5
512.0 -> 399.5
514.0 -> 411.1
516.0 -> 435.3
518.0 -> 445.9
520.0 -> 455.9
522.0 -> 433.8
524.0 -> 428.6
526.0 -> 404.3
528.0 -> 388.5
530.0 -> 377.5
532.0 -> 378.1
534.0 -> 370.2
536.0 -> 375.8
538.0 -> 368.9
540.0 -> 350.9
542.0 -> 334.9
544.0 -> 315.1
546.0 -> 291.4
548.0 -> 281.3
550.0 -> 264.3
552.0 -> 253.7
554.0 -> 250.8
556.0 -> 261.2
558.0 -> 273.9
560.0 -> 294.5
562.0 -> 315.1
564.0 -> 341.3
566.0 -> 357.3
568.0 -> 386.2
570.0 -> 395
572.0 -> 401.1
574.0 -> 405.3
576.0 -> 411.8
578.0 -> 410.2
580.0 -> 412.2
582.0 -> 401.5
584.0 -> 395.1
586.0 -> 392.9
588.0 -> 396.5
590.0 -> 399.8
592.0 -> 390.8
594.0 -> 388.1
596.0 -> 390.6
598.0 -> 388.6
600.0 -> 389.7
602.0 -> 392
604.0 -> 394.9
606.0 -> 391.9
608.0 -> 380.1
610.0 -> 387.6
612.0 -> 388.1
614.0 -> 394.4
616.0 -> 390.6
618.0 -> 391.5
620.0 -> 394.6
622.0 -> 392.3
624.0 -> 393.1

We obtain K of 6.9 N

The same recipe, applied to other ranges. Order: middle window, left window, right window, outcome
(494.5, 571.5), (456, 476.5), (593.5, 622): 8.3 N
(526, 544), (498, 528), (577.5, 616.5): 1.7 N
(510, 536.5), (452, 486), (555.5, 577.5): -1.6 N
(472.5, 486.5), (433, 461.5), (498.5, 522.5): 1.3 N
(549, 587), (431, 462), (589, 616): 5.5 N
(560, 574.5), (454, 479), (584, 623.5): 1.3 N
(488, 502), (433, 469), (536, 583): 0.8 N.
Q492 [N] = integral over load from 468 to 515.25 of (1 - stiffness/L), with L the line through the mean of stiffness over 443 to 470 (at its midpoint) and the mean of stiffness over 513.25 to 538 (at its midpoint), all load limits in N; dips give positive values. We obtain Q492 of 4.3 N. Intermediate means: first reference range 466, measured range 396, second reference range 407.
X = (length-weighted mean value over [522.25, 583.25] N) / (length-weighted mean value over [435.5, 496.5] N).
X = 0.81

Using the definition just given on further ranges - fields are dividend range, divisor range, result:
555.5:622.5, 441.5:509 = 0.90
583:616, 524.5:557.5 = 1.19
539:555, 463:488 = 0.73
